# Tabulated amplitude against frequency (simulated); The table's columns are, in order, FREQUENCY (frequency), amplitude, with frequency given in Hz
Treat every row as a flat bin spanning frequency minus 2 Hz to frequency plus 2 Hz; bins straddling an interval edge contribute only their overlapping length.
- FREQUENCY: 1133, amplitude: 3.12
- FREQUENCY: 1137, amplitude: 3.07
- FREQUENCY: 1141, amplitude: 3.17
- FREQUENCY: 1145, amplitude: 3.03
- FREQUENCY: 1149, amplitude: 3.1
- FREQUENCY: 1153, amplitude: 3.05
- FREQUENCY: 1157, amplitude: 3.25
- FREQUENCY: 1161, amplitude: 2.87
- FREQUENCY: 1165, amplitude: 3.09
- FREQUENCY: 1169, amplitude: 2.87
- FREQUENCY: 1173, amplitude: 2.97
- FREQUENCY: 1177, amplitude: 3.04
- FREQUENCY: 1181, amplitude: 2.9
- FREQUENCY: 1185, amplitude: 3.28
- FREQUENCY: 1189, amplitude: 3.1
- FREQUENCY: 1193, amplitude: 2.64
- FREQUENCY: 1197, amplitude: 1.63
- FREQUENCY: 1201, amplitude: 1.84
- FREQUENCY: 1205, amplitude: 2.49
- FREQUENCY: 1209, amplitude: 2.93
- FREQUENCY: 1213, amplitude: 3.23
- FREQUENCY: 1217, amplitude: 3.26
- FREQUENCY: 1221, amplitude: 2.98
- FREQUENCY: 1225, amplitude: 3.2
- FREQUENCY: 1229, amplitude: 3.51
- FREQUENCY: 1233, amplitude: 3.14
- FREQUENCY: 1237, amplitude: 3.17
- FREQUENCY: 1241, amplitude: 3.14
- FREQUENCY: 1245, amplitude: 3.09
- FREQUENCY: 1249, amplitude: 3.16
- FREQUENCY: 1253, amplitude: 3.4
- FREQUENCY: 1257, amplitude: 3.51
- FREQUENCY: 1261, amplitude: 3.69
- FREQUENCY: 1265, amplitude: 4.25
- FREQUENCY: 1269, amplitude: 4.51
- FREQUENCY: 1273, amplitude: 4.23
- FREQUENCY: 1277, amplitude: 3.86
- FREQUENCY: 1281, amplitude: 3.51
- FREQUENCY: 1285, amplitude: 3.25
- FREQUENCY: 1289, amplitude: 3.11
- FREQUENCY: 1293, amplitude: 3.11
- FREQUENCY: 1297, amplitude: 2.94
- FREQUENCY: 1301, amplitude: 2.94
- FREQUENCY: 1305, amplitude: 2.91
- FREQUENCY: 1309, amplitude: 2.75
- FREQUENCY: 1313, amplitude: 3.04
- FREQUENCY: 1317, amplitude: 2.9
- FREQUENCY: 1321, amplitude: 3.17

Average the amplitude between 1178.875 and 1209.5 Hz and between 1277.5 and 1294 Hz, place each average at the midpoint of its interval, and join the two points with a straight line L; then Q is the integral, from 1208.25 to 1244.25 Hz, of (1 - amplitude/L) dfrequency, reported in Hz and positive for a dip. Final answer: -4.3 Hz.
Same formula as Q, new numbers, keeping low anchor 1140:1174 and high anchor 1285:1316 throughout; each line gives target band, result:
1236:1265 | -3.6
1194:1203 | 3.5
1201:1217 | 1.2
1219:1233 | -0.9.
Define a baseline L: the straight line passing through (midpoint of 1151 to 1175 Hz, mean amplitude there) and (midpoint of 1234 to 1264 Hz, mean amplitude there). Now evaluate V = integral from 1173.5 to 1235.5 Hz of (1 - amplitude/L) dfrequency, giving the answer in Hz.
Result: 5.6 Hz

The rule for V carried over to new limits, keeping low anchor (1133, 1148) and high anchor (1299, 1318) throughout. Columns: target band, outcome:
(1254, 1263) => -1.86 Hz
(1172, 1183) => 0.30 Hz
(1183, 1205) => 3.91 Hz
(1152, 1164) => 0.06 Hz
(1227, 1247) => -1.49 Hz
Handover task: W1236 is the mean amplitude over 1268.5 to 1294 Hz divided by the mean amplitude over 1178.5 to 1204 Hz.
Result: 1.4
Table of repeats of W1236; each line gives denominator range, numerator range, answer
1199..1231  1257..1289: 1.31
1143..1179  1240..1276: 1.22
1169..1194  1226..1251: 1.07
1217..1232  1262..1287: 1.22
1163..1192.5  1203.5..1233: 1.03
